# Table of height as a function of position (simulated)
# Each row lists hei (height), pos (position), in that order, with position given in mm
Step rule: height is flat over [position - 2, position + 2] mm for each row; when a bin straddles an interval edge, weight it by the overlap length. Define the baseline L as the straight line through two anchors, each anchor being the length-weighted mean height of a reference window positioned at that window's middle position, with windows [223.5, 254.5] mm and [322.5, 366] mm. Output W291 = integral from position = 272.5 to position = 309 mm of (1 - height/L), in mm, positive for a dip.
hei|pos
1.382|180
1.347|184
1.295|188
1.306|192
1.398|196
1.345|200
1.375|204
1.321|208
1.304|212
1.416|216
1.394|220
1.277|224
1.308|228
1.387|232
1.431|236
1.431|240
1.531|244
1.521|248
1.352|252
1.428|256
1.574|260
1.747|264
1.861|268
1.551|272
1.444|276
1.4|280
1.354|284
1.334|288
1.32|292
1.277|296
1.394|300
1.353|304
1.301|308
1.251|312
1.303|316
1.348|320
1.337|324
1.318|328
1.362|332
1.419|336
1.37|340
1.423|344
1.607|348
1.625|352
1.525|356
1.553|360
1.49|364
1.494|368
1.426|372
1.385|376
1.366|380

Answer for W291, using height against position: 1.8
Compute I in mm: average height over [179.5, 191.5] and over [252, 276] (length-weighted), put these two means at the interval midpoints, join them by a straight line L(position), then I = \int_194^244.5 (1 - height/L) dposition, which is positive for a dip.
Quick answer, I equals 2.4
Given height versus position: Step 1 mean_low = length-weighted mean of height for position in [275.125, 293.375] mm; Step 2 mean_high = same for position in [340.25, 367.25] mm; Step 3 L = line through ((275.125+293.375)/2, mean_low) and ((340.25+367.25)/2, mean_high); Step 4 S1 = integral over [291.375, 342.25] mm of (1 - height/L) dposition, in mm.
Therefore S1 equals 3.71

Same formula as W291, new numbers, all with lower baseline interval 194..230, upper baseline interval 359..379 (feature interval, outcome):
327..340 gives 0.6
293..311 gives 1.1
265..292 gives -1.8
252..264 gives -1.2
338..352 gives -0.4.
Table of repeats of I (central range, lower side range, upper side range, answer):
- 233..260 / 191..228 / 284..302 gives -2.31 mm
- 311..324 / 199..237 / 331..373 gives 1.27 mm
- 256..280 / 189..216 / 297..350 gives -4.28 mm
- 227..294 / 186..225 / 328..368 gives -3.62 mm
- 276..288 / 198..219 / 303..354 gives -0.06 mm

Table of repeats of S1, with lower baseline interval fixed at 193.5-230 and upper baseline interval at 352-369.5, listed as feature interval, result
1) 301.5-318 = 1.8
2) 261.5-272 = -2.4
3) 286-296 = 0.9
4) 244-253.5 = -0.5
